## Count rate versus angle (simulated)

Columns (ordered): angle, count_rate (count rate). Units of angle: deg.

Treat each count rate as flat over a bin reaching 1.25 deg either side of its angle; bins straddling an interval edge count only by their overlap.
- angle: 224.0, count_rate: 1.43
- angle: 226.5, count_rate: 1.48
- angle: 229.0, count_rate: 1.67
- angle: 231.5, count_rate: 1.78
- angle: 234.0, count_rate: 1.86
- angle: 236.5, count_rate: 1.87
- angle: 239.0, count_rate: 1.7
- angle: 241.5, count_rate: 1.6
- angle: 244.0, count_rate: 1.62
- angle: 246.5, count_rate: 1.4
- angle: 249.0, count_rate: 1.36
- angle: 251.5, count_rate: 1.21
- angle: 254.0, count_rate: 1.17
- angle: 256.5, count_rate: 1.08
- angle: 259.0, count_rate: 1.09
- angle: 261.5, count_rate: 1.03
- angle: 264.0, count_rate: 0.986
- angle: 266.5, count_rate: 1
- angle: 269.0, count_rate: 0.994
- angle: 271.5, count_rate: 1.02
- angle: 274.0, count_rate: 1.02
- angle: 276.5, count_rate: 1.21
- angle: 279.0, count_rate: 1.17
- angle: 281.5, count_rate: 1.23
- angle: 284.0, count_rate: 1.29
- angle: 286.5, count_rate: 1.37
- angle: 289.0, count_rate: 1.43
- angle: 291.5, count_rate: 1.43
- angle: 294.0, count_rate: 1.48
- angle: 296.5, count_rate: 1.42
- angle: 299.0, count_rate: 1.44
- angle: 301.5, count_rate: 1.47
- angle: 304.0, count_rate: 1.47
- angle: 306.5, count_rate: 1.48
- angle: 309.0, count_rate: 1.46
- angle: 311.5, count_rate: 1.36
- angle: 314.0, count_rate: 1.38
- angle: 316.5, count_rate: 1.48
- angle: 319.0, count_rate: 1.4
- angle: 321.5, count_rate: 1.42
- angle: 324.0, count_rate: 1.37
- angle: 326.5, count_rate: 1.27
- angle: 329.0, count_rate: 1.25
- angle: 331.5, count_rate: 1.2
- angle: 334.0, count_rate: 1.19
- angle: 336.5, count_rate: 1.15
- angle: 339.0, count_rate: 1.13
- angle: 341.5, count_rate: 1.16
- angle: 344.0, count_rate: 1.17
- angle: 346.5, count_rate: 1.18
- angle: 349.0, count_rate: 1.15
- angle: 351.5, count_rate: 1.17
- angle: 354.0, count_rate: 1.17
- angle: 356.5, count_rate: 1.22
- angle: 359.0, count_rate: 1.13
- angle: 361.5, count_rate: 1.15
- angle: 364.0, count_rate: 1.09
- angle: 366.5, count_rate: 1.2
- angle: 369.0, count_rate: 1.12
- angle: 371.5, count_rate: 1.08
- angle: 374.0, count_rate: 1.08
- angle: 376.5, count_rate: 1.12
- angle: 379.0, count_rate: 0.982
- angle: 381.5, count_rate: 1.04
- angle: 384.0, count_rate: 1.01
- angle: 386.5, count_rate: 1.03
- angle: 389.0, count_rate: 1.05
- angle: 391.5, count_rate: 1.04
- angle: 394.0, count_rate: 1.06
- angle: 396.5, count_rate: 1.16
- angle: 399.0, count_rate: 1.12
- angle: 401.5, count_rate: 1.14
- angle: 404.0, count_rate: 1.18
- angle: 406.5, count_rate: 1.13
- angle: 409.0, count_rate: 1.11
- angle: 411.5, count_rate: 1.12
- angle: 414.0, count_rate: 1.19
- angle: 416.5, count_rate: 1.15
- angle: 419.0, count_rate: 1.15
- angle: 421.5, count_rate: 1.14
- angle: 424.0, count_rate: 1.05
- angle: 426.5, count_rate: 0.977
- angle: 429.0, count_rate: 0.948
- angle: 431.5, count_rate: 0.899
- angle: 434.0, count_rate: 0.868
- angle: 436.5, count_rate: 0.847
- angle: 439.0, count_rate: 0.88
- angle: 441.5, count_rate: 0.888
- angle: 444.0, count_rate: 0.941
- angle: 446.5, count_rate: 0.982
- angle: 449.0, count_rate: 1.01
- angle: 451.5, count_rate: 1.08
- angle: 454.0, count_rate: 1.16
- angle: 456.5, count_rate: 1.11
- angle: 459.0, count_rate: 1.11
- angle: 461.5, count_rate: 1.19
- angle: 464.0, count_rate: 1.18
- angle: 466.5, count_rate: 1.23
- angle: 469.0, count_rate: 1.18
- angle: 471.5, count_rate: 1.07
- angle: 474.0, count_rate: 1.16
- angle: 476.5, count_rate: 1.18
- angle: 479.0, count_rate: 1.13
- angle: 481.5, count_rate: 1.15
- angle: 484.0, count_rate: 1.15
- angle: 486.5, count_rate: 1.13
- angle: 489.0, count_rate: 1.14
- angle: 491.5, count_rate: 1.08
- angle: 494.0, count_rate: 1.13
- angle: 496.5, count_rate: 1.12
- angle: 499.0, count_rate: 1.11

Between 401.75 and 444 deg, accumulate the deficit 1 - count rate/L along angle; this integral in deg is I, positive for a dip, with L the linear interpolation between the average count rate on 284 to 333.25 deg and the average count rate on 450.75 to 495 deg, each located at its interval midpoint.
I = 6.52 deg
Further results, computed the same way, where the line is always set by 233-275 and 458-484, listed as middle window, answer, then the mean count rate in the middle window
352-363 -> 0.6 deg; 1.17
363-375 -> 1.0 deg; 1.12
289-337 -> -4.7 deg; 1.38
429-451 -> 4.8 deg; 0.922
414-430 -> 1.5 deg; 1.08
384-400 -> 1.8 deg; 1.07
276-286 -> 0.3 deg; 1.24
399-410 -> 0.6 deg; 1.14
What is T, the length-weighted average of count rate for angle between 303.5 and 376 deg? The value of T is 1.24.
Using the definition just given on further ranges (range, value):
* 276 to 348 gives 1.33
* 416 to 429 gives 1.08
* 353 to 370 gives 1.15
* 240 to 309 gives 1.28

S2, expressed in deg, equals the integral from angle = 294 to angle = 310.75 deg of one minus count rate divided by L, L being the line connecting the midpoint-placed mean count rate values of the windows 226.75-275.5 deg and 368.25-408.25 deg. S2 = -2.8 deg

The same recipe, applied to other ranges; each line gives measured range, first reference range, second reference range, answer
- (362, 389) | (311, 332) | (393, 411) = 2.85 deg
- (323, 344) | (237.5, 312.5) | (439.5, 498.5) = 0.54 deg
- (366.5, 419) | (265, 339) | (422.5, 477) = 1.88 deg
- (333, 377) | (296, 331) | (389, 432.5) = 4.17 deg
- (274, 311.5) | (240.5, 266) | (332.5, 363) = -4.95 deg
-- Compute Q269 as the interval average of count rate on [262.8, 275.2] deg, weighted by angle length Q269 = 1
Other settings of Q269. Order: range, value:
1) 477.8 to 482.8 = 1.14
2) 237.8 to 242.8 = 1.65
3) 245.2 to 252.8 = 1.32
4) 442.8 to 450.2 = 0.978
